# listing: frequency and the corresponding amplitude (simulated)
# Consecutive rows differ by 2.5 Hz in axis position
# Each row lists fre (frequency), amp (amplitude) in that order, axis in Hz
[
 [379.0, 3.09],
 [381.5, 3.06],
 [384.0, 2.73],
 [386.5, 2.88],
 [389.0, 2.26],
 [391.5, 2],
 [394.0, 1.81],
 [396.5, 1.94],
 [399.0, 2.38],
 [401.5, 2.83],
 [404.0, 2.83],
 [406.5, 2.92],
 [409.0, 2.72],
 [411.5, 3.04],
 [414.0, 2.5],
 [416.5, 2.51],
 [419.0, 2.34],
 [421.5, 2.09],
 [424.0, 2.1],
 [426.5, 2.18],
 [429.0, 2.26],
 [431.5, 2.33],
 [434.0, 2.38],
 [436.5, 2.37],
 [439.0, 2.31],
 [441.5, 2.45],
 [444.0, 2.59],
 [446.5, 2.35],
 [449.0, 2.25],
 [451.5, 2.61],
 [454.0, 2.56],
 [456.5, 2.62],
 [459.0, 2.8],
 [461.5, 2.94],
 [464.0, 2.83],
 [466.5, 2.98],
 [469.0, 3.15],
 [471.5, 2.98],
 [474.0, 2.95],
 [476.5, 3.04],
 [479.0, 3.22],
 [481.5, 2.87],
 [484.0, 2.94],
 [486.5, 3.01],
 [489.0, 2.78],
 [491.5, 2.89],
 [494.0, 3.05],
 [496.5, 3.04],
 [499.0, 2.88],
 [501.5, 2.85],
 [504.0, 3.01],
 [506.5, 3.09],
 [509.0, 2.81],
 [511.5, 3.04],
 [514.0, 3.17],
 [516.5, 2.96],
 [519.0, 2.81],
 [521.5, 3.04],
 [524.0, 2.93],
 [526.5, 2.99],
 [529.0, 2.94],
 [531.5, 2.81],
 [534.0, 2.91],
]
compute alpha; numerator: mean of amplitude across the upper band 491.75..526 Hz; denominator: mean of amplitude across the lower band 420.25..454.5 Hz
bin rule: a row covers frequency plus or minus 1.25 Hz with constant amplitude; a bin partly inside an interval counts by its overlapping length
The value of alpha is 1.3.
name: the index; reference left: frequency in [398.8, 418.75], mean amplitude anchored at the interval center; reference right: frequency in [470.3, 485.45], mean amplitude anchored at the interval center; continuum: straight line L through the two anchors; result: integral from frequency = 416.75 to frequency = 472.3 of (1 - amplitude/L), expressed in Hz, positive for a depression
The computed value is 6.8 Hz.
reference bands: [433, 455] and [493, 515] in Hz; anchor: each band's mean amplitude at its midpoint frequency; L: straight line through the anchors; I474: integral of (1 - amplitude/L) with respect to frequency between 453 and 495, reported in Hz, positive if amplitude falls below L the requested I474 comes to -3.3 Hz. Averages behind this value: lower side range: 2.43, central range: 2.92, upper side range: 2.99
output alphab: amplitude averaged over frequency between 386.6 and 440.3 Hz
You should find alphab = 2.4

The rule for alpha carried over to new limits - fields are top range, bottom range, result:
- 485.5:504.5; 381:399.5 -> 1.25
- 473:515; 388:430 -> 1.24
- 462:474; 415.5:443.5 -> 1.29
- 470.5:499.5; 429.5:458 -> 1.22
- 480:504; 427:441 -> 1.26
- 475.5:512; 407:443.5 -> 1.23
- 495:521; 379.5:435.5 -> 1.20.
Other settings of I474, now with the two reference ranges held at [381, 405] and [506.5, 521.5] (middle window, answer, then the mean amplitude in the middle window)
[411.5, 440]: 2.8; 2.34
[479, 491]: -0.4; 2.93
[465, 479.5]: -1.3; 3.04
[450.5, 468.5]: -0.3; 2.78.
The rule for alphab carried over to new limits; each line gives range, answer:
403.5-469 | 2.54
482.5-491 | 2.91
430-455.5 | 2.42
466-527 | 2.98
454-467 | 2.8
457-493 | 2.95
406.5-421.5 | 2.6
